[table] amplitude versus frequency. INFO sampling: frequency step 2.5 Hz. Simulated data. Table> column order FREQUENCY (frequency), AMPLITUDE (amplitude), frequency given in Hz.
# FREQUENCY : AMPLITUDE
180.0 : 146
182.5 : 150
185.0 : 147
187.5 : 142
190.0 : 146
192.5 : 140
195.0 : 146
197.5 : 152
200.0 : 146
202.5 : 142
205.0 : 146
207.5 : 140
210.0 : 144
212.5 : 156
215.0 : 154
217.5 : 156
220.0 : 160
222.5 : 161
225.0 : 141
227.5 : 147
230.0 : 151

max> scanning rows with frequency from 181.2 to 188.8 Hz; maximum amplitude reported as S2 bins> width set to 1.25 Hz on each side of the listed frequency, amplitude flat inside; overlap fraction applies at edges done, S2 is 150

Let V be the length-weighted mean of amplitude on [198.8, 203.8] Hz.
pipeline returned 144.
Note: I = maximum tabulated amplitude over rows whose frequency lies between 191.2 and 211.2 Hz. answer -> 152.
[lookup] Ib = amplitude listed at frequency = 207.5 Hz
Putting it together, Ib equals 140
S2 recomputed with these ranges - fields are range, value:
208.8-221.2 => 160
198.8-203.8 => 146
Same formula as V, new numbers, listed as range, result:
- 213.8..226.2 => 154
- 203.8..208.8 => 143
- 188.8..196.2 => 144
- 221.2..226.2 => 151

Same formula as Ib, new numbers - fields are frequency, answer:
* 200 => 146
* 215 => 154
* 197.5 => 152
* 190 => 146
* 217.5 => 156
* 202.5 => 142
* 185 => 147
